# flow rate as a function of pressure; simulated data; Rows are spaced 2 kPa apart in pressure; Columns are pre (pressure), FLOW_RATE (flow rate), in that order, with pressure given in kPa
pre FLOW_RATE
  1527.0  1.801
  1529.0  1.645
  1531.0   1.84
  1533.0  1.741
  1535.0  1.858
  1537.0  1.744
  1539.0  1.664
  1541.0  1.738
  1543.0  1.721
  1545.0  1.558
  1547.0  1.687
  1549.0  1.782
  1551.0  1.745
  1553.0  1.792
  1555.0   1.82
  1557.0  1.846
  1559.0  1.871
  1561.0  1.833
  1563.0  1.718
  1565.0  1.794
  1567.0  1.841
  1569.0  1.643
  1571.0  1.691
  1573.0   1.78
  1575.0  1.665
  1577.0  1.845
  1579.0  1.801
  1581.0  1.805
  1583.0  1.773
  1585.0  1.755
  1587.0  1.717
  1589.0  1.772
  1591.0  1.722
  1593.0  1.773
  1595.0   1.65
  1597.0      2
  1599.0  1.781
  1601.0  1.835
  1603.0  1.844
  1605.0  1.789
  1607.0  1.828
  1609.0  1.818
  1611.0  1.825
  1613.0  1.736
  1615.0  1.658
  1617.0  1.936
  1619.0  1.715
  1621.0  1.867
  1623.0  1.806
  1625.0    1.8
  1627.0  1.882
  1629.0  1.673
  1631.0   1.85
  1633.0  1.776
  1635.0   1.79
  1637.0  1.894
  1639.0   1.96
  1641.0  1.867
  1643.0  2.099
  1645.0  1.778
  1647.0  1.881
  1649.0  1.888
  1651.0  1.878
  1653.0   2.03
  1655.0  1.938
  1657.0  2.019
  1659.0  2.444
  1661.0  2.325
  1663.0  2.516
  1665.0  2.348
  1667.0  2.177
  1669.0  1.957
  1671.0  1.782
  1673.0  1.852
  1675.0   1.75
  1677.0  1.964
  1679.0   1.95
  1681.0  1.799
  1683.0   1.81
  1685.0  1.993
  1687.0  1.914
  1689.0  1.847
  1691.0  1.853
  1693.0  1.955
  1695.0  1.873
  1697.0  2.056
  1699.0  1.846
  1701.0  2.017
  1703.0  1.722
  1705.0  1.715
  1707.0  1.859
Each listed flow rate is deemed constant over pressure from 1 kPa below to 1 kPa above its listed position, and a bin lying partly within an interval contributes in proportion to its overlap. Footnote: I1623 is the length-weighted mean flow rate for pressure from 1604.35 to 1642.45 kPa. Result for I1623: 1.82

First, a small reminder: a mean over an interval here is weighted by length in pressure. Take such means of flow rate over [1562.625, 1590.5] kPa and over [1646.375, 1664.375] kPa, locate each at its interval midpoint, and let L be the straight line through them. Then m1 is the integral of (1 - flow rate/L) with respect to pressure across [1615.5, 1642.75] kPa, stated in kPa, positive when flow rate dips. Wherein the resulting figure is 2.2 kPa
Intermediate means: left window 1.76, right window 2.11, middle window 1.84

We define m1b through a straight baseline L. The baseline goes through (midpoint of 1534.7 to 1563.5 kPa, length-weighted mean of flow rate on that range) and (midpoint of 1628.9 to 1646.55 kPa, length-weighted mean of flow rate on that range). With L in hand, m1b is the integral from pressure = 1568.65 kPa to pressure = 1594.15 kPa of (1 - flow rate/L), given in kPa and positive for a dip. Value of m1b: 0.6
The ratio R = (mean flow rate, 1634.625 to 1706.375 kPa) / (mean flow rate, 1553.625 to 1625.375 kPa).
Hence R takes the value 1.10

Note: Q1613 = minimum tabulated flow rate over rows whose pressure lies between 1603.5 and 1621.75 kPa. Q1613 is 1.658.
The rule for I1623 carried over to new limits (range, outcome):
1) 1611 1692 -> 1.92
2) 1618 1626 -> 1.8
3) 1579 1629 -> 1.79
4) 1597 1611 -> 1.83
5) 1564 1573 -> 1.75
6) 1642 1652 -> 1.9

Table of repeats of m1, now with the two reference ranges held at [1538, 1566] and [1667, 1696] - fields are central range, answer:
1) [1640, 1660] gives -1.4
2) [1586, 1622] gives 0.3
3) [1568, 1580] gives 0.3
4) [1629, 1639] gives 0.1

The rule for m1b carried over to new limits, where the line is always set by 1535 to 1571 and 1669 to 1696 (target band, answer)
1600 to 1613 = -0.1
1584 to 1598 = 0.2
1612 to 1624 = 0.2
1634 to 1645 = -0.4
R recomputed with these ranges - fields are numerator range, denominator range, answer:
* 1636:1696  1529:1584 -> 1.12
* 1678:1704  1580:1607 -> 1.06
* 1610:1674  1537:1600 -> 1.10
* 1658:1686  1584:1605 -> 1.15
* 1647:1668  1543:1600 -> 1.21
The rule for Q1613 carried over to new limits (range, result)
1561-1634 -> 1.643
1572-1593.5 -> 1.665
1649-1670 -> 1.878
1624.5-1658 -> 1.673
